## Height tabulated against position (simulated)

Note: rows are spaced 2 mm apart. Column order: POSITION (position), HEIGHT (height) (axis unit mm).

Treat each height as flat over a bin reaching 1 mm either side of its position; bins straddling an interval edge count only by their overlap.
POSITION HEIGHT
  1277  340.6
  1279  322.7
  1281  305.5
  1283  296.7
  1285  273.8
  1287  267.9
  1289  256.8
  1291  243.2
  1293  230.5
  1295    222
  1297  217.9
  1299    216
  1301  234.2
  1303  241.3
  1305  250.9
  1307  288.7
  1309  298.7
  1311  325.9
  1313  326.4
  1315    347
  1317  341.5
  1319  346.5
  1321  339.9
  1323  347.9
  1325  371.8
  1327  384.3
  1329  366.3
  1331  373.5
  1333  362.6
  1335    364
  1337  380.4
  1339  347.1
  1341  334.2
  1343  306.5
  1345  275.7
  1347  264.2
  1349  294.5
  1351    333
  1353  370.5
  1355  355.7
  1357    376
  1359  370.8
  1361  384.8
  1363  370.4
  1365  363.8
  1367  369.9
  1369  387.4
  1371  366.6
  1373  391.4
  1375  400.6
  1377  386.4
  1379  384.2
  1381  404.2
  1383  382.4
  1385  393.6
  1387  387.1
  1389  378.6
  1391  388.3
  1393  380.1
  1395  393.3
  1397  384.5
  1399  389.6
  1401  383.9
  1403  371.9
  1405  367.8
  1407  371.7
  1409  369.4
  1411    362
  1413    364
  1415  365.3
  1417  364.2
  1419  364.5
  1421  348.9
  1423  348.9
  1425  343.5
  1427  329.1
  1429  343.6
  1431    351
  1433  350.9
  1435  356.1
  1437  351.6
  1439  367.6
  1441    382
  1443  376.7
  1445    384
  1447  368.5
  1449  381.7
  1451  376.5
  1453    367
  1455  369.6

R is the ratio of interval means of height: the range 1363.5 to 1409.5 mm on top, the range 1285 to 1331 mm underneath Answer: 1.30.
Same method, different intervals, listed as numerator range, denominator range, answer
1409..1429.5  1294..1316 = 1.31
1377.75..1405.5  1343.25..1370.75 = 1.11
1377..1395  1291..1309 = 1.61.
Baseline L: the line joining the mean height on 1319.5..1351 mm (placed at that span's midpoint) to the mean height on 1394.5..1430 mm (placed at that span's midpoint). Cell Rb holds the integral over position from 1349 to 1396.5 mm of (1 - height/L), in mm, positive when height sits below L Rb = -3.4 mm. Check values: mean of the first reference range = 341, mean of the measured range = 377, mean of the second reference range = 364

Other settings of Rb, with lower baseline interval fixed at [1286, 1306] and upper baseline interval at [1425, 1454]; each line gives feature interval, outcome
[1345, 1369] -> -4.7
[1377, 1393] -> -3.7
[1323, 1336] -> -4.9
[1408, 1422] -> -0.9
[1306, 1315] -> -2.3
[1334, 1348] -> -2.4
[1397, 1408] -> -1.6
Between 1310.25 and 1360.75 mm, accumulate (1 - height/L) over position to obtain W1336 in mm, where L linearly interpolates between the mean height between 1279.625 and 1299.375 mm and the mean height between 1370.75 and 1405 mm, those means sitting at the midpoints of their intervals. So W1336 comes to -4.7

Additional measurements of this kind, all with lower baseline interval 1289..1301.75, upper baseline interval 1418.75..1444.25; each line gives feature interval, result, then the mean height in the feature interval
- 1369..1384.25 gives -4.19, 388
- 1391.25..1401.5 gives -2.03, 387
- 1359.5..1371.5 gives -3.26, 374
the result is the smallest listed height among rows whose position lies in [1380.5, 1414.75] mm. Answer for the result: 362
